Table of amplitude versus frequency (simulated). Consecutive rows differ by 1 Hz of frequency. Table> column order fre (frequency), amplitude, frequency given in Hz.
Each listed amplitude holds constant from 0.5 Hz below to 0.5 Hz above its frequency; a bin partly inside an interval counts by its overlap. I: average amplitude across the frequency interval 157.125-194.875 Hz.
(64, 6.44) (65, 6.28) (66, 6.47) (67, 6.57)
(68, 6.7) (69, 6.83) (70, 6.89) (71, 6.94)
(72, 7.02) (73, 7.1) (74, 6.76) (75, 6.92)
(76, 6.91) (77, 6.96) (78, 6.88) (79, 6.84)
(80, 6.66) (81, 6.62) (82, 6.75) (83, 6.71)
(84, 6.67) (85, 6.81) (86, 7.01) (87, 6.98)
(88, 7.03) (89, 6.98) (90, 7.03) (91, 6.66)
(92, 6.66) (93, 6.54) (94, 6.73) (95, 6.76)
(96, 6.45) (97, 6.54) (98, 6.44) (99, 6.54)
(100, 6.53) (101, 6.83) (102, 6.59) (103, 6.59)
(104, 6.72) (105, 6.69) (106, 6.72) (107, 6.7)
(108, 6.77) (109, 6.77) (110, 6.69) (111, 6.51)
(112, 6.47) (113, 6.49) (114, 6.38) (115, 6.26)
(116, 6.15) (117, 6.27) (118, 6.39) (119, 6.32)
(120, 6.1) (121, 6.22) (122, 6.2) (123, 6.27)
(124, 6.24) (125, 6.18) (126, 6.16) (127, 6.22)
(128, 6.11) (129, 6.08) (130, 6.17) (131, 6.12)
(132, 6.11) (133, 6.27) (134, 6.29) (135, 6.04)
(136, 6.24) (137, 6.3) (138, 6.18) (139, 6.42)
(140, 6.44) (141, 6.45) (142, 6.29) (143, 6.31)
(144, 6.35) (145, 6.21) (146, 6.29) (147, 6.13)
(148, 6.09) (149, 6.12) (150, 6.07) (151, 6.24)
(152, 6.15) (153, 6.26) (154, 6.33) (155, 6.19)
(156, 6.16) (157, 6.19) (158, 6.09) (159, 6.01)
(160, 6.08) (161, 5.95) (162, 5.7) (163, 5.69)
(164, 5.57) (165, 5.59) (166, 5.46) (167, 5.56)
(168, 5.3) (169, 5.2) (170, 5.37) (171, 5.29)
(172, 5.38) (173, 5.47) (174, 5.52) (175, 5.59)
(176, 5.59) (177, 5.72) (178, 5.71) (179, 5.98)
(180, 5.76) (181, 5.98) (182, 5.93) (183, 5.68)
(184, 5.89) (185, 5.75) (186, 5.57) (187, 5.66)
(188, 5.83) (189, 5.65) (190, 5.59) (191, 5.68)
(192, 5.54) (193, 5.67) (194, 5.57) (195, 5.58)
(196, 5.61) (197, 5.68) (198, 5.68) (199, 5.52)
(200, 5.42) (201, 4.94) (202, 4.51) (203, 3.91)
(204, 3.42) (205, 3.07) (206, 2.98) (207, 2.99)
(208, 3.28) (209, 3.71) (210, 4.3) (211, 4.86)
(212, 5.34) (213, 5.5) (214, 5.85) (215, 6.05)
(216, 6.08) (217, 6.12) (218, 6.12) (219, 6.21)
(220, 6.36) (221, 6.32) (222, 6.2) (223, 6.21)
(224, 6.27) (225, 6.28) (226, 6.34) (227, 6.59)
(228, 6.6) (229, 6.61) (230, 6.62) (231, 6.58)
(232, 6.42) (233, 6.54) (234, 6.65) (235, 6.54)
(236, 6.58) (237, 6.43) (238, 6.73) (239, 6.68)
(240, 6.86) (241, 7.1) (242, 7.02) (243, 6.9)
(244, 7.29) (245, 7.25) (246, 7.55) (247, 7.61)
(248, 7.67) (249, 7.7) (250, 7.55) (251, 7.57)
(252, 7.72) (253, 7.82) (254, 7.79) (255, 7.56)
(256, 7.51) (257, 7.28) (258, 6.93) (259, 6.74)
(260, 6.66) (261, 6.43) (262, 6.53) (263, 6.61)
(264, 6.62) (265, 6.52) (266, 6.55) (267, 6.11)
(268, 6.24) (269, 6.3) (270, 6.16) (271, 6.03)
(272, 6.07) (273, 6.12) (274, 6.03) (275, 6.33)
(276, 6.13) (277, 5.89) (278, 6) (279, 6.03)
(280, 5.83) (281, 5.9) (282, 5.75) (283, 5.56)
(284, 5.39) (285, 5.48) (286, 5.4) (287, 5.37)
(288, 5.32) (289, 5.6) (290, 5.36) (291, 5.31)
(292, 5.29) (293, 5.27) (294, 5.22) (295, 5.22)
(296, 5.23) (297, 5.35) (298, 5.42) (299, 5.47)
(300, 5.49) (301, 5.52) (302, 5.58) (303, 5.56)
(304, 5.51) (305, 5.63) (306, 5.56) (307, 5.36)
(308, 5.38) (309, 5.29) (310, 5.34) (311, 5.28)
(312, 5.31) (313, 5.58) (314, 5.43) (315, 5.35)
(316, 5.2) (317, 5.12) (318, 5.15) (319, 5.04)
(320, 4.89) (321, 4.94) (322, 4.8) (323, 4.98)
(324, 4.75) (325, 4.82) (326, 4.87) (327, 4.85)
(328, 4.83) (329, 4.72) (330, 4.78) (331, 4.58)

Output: 5.67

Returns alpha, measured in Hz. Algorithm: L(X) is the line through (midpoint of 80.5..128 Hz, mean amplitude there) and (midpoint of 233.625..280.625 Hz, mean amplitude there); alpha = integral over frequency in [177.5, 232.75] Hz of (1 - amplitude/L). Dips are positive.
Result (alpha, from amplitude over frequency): 9.7 Hz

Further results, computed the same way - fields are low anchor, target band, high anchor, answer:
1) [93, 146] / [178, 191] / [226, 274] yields 1.7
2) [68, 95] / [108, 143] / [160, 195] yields -0.1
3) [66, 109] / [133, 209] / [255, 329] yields 8.5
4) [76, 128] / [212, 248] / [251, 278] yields 0.5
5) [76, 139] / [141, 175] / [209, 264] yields 3.4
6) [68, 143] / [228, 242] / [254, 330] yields -1.6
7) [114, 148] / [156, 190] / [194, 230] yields 0.5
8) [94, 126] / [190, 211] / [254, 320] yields 5.0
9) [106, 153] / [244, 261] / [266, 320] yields -4.8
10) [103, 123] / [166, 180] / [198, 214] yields -1.2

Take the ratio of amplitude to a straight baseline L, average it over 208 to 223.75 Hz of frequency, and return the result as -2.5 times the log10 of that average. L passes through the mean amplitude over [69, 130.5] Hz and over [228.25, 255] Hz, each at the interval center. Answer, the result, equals 0.24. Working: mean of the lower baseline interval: 6.6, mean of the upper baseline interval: 7.07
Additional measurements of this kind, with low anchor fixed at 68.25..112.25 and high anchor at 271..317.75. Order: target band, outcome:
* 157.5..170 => 0.12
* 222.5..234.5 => -0.09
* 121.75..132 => 0.06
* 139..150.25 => 0.03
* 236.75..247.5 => -0.20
